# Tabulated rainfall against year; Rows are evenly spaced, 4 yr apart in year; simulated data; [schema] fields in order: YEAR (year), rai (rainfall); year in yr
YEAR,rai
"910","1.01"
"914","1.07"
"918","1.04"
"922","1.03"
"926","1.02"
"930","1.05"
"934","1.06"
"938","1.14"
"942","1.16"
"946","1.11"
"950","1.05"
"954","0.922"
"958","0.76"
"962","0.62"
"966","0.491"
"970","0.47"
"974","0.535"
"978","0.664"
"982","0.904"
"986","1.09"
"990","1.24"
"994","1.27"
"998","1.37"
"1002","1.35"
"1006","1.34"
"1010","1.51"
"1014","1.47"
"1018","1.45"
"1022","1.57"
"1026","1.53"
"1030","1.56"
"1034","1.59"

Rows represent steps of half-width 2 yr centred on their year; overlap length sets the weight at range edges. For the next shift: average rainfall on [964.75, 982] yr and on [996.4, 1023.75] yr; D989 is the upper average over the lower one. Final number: 2.46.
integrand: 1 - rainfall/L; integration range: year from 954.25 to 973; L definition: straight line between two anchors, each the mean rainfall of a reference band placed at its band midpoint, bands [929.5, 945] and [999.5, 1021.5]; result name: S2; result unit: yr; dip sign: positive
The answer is 9.30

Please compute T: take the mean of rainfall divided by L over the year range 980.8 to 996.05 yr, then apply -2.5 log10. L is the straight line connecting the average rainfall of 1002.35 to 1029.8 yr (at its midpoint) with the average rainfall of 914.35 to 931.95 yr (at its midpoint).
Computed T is 0.18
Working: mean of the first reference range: 1.04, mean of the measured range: 1.14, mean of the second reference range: 1.48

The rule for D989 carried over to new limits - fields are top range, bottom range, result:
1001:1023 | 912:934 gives 1.39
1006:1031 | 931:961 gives 1.48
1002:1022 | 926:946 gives 1.32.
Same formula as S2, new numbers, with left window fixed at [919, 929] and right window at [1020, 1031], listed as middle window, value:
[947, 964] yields 4.8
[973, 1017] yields 7.1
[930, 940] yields 0.0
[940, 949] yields 0.1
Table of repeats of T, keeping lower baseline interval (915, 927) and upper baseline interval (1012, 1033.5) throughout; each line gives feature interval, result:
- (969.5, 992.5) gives 0.487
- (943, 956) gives 0.129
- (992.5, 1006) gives 0.060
